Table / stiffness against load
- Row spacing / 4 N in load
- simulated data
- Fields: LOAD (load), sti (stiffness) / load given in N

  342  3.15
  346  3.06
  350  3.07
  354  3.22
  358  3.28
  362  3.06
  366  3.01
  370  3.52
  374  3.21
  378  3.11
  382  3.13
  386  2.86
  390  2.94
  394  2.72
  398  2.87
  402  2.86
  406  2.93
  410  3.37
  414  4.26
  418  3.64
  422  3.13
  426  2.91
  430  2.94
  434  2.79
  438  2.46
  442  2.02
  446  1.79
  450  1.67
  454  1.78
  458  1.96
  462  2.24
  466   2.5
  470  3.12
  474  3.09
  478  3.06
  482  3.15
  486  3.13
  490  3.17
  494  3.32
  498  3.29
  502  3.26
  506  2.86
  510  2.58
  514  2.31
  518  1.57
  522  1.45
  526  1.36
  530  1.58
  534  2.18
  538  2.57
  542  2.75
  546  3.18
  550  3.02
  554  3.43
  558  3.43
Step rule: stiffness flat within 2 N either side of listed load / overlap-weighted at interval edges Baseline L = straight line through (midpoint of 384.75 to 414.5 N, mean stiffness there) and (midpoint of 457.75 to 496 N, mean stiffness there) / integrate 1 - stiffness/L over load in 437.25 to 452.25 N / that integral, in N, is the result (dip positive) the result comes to 5.2 N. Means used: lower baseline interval 3.05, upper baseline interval 2.92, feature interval 1.94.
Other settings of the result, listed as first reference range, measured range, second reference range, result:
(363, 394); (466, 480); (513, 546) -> -3.3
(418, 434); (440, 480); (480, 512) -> 9.8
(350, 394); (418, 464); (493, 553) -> 7.2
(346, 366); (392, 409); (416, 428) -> 1.7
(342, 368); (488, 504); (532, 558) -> -1.6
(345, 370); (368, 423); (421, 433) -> -2.5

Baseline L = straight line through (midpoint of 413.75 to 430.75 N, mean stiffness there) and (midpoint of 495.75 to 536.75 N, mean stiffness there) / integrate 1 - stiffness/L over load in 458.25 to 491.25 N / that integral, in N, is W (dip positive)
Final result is -2.0 N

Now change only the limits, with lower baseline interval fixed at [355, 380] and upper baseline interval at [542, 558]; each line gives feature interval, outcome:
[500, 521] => 4.74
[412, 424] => -1.81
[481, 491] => 0.12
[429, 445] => 3.57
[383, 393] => 0.91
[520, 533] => 6.80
